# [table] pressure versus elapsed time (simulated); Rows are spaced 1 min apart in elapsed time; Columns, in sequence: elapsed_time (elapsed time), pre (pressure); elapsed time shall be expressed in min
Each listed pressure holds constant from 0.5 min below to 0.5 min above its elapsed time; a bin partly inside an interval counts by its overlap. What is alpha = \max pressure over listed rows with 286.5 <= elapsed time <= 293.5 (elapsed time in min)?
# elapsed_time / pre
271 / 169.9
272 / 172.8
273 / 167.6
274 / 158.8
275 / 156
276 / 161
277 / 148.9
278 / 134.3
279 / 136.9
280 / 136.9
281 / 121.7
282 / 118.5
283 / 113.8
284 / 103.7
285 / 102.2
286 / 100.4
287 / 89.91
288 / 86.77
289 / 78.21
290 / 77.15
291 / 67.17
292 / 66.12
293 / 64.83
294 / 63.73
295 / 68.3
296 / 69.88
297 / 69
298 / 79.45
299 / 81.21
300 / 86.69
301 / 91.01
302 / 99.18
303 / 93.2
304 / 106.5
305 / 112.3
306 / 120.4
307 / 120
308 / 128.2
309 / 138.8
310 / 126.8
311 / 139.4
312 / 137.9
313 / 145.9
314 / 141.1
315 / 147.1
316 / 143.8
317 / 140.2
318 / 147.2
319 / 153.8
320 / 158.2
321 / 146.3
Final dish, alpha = 89.91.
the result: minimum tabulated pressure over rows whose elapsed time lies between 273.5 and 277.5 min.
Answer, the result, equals 148.9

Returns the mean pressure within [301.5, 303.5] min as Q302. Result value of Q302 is 96.2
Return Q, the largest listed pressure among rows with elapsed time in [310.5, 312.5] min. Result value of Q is 139.4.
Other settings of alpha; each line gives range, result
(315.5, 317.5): 143.8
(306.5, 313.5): 145.9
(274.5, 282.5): 161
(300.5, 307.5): 120.4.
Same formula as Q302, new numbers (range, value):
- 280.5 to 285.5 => 112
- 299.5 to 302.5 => 92.3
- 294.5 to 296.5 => 69.1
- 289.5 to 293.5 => 68.8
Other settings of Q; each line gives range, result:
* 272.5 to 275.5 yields 167.6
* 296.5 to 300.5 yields 86.69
